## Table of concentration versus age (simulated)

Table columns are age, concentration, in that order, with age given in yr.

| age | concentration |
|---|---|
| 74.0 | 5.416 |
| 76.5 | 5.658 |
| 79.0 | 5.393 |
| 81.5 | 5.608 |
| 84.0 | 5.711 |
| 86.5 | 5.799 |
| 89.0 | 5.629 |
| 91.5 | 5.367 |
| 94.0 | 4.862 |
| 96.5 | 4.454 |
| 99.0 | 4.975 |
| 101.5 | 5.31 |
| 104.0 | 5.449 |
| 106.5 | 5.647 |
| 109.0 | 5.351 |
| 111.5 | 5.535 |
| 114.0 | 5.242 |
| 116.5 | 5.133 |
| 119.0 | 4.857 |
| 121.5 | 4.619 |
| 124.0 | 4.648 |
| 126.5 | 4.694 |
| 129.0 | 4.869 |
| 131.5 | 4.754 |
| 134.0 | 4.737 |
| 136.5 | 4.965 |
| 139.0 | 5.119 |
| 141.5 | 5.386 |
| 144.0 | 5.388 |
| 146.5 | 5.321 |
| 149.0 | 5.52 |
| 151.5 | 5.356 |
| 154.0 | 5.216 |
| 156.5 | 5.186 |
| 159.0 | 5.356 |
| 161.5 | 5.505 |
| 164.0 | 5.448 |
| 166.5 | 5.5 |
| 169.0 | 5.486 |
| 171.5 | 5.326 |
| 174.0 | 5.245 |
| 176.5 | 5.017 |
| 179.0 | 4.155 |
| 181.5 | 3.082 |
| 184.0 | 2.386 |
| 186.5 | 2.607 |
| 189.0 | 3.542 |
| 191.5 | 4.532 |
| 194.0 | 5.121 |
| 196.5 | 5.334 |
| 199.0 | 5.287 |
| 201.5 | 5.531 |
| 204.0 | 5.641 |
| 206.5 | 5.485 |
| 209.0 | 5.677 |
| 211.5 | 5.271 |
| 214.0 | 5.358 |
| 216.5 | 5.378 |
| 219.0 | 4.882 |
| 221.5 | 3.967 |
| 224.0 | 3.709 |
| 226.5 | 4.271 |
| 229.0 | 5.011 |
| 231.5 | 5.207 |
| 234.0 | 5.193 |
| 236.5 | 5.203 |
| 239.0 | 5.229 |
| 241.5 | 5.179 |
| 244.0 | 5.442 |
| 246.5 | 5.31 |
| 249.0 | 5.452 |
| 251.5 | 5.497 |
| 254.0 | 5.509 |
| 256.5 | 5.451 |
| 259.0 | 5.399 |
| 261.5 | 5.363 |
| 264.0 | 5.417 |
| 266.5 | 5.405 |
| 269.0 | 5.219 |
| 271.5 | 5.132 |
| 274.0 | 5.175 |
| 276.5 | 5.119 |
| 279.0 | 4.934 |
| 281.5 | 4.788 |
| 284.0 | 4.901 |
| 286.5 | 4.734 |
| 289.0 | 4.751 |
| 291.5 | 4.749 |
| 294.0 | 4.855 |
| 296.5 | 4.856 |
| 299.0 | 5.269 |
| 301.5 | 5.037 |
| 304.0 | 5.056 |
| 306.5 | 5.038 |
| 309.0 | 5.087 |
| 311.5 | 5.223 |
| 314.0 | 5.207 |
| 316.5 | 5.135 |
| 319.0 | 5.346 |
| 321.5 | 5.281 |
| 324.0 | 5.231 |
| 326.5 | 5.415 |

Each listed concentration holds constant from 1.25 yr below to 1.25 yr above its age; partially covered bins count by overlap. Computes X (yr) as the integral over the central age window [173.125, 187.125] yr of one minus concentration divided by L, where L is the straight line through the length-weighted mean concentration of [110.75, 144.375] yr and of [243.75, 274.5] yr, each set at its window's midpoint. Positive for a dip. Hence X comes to 3.7 yr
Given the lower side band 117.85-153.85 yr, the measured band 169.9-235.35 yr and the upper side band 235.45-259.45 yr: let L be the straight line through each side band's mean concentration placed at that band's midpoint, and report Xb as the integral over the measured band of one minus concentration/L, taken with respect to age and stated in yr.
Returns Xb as 6.6 yr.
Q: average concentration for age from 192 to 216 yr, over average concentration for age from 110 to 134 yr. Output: 1.09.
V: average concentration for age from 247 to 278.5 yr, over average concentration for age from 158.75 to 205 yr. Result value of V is 1.1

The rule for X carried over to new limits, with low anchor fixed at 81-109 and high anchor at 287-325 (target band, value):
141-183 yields 1.0 yr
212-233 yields 1.7 yr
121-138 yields 1.7 yr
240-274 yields -1.5 yr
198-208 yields -0.6 yr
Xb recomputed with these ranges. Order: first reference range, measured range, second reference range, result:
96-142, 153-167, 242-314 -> -0.81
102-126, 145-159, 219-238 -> -0.92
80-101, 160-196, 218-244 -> 3.48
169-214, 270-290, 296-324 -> 0.36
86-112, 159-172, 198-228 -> -0.79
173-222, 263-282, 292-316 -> -0.81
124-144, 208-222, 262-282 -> -0.17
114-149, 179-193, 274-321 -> 4.63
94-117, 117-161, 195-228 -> 0.84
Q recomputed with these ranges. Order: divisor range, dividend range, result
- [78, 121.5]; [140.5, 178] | 1.01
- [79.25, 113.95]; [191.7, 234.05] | 0.94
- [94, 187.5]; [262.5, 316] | 1.02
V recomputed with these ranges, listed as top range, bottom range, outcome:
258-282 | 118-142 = 1.07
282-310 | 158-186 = 1.05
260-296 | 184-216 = 1.04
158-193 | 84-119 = 0.85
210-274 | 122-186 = 1.05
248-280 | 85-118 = 1.01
